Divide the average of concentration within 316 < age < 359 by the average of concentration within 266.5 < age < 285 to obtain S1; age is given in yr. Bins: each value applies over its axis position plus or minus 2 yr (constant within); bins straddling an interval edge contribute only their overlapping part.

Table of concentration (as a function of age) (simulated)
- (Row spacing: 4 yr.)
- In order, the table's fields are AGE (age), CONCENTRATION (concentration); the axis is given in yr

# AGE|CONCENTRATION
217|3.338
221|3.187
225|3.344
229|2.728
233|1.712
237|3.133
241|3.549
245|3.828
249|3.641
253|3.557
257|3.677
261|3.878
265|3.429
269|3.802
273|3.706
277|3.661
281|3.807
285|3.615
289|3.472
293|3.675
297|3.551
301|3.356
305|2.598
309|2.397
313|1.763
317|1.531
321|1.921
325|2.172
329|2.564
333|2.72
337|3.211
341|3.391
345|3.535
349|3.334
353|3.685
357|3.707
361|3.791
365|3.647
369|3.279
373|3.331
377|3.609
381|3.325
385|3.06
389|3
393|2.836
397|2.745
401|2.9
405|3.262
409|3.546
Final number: 0.78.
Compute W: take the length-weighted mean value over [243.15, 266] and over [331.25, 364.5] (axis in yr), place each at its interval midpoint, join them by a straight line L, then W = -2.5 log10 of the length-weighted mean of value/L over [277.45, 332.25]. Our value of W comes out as 0.25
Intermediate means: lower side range 3.68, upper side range 3.44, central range 2.82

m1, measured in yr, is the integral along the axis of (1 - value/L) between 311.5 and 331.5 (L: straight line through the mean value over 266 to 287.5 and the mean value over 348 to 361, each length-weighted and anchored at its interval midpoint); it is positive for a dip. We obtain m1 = 8.98 yr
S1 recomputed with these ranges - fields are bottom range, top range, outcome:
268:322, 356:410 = 1.07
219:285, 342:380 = 1.03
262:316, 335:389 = 1.05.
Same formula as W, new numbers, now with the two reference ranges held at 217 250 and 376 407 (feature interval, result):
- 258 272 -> -0.18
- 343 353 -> -0.13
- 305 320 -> 0.48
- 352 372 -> -0.17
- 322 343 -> 0.12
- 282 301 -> -0.15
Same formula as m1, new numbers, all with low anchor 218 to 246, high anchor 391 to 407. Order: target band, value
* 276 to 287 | -2.5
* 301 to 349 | 6.3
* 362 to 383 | -3.6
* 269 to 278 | -2.1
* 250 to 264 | -3.0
